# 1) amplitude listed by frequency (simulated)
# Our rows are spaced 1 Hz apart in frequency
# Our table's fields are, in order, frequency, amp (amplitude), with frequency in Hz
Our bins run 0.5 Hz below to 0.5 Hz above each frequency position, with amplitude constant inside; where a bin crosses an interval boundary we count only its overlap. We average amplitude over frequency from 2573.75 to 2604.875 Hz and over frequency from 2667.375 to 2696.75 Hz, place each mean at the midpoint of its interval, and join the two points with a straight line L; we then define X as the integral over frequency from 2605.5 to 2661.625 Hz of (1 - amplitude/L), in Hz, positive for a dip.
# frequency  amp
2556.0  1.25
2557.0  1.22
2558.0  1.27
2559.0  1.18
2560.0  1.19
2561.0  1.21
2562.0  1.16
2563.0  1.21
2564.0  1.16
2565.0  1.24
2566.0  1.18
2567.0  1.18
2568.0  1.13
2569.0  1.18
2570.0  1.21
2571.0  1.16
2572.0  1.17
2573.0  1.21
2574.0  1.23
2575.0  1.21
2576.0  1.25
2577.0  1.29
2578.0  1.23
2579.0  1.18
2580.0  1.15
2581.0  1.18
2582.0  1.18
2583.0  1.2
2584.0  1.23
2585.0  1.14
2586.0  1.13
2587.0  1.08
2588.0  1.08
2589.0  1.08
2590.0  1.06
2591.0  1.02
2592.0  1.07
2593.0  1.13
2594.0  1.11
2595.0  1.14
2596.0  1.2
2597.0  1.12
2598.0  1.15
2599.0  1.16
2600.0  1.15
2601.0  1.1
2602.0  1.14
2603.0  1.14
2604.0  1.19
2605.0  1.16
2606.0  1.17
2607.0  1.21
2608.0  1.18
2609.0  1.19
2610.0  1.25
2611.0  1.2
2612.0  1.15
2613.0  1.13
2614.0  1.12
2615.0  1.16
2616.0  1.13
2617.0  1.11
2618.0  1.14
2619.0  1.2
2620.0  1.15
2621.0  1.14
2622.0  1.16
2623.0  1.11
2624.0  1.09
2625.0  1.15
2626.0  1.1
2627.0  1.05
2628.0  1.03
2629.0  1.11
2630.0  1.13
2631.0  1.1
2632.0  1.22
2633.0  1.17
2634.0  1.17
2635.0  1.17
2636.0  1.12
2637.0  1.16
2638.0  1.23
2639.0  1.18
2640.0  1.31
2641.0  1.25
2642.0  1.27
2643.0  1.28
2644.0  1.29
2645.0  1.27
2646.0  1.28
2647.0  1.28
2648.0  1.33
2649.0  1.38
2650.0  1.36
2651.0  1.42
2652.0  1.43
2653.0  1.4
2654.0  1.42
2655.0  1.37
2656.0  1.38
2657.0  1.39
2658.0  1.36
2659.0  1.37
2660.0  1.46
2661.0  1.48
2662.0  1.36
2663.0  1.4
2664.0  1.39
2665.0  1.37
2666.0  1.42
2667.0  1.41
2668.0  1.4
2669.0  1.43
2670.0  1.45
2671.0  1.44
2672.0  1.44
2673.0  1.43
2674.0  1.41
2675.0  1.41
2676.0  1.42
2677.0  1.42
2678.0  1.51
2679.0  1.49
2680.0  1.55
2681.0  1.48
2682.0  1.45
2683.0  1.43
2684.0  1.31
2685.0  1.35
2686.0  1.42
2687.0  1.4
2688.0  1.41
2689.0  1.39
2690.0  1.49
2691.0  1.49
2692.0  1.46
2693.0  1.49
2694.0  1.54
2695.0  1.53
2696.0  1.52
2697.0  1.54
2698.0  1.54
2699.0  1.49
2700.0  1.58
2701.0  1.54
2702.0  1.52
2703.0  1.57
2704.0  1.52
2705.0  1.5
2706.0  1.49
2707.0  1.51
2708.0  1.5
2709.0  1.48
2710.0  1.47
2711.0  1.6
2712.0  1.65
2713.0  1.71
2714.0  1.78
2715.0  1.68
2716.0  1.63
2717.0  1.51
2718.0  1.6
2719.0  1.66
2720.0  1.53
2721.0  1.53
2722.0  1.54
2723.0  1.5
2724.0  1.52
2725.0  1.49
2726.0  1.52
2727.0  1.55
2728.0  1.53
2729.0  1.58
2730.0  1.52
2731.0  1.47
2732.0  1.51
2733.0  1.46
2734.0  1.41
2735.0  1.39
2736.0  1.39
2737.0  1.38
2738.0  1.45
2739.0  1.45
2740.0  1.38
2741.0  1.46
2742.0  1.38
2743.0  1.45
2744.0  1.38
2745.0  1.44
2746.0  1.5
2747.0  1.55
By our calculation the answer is 2.8 Hz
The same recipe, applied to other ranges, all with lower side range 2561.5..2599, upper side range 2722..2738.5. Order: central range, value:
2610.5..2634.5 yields 2.3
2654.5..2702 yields -2.5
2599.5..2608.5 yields 0.4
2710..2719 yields -1.2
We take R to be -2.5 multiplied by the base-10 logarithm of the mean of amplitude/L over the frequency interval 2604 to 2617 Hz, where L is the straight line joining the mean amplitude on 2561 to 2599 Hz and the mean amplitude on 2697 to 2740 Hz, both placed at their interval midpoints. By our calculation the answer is 0.07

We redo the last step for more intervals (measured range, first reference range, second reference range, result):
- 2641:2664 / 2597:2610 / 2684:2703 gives -0.02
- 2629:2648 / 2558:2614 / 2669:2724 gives 0.10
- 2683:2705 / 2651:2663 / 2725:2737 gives -0.03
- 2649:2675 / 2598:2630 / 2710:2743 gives -0.08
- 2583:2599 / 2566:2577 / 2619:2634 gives 0.05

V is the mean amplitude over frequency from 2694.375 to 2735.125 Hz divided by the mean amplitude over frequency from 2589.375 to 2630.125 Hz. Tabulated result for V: 1.36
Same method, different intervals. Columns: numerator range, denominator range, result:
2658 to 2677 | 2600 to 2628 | 1.23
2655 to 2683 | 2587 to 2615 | 1.25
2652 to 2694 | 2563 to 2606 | 1.23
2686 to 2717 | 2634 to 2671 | 1.14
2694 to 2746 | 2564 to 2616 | 1.30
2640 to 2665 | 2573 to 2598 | 1.18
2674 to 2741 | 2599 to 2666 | 1.22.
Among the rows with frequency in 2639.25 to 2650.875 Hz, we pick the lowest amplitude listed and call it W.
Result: 1.25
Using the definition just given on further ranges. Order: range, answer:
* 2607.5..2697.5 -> 1.03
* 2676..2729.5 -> 1.31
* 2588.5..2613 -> 1.02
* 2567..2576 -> 1.13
